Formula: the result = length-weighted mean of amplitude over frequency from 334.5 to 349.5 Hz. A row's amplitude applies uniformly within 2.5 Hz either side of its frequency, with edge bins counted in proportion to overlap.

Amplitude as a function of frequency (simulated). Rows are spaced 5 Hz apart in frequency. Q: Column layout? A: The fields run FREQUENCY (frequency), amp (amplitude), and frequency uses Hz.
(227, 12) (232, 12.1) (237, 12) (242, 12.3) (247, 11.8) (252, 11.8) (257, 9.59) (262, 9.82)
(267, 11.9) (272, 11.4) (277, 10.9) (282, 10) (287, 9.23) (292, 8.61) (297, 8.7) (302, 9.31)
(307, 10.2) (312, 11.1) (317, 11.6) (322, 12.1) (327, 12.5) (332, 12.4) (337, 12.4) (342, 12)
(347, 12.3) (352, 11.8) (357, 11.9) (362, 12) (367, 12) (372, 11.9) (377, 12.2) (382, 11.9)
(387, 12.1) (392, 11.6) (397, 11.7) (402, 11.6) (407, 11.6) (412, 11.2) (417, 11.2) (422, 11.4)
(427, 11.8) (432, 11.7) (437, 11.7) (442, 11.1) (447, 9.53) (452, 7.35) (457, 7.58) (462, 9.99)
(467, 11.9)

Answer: 12.2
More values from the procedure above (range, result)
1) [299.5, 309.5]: 9.76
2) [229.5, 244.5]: 12.1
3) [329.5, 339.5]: 12.4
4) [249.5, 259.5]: 10.7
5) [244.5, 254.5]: 11.8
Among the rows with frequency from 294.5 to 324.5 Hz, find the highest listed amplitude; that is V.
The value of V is 12.1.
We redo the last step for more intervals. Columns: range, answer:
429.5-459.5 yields 11.7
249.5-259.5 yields 11.8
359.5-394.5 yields 12.2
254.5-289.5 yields 11.9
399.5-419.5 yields 11.6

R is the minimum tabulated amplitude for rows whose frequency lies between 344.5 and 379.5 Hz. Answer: 11.8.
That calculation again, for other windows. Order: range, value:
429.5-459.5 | 7.35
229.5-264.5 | 9.59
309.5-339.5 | 11.1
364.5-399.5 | 11.6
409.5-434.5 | 11.2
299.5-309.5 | 9.31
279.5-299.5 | 8.61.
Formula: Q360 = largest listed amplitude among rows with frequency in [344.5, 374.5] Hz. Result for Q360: 12.3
